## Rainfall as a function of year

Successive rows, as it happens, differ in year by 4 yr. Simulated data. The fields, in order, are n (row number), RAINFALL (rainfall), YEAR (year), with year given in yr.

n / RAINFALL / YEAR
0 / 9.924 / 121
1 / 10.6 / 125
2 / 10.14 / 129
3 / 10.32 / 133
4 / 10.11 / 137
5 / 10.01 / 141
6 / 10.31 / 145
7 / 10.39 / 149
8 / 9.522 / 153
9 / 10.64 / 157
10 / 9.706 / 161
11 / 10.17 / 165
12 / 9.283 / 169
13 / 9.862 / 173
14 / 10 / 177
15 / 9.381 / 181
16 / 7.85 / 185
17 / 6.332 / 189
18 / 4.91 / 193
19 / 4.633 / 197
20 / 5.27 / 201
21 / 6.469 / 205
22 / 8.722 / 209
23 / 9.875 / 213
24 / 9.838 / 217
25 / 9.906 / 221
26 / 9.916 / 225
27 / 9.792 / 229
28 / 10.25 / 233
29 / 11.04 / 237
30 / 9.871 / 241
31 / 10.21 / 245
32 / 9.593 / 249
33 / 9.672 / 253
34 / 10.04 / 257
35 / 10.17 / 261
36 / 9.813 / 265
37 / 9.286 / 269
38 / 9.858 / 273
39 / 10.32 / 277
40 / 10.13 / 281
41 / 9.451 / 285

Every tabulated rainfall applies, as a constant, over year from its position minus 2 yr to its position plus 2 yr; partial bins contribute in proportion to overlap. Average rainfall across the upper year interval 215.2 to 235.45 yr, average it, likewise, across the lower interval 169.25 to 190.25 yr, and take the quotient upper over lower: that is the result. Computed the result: 1.13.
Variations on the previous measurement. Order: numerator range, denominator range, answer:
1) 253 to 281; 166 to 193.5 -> 1.17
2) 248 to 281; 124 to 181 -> 0.98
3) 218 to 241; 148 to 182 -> 1.03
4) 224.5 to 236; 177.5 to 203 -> 1.53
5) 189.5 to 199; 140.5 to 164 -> 0.50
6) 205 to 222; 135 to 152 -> 0.91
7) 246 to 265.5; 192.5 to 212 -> 1.57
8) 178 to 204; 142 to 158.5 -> 0.64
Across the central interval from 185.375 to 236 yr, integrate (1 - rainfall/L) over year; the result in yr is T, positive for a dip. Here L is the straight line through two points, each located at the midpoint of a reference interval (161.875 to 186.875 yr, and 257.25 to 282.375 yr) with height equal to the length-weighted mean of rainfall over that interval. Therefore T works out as 8.39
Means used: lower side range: 9.44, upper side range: 9.93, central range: 8.05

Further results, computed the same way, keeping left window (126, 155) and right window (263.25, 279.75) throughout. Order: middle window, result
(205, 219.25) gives 1.29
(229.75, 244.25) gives -0.60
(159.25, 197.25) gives 6.36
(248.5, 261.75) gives 0.00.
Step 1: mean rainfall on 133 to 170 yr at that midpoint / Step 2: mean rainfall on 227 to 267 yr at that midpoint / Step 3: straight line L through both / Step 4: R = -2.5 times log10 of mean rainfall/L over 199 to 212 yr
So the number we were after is 0.384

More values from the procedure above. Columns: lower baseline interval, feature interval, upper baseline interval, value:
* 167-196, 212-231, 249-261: -0.09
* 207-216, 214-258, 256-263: -0.03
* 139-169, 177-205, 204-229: 0.40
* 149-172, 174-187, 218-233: 0.09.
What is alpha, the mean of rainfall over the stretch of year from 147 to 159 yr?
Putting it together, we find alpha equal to 10.2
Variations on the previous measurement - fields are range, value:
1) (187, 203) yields 5.29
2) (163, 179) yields 9.83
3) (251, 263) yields 9.96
